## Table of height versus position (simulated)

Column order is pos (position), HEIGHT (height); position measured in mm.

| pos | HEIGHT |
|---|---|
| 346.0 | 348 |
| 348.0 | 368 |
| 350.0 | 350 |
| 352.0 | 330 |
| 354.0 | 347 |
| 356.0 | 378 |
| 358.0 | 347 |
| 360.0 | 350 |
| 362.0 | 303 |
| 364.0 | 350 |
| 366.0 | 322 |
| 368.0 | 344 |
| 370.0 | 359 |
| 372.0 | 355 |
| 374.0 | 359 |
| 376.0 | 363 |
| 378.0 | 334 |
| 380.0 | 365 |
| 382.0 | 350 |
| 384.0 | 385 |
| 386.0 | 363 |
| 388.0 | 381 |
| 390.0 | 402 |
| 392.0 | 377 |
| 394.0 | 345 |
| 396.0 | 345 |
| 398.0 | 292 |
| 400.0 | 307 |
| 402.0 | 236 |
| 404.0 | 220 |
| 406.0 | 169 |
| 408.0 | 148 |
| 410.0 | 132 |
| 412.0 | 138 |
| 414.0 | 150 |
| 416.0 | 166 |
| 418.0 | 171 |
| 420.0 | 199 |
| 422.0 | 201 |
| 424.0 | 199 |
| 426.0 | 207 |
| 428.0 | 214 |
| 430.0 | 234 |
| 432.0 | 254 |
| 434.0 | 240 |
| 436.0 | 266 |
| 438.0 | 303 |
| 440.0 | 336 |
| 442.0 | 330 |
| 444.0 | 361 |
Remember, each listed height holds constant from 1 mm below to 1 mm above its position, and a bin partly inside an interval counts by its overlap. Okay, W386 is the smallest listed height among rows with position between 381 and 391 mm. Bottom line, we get 350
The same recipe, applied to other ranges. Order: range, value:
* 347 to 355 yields 330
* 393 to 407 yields 169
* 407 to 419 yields 132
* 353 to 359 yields 347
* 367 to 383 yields 334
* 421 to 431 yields 199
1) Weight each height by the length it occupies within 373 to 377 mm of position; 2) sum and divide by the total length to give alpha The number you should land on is 361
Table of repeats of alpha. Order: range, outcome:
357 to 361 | 348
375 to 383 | 353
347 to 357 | 355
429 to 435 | 243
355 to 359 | 362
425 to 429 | 210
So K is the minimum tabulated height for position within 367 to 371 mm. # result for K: 344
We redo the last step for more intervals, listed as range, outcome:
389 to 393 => 377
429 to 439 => 234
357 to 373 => 303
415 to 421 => 166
